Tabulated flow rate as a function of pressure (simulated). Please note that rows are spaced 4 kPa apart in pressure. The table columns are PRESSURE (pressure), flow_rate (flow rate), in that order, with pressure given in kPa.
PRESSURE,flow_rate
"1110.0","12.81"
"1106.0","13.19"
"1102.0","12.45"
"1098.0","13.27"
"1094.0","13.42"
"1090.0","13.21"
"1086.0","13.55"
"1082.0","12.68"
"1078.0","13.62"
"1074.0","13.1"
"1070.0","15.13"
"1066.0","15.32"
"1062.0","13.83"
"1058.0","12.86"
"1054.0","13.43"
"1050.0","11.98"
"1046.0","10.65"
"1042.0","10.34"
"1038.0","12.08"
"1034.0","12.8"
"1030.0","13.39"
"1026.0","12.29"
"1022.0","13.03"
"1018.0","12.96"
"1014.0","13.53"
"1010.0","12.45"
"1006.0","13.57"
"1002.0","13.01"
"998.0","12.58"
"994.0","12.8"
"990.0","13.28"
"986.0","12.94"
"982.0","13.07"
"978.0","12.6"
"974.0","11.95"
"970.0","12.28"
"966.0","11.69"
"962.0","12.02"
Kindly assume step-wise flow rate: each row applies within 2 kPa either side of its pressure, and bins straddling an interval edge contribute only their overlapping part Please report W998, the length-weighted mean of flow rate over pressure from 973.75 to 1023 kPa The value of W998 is 12.9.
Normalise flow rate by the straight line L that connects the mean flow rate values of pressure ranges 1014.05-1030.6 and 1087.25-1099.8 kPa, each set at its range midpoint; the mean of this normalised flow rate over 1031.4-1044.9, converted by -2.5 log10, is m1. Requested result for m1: 0.11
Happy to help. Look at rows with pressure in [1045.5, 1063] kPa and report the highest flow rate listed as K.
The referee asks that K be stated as 13.83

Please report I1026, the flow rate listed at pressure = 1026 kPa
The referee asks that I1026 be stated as 12.29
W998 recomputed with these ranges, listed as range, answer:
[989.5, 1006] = 13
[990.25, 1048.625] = 12.6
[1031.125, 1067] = 12.5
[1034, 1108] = 13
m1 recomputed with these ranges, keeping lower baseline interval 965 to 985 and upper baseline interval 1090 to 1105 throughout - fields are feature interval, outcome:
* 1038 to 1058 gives 0.09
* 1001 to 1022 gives -0.04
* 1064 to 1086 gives -0.08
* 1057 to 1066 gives -0.08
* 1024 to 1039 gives 0.00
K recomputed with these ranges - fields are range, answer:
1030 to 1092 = 15.32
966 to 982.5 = 13.07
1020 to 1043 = 13.39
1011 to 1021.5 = 13.53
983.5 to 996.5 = 13.28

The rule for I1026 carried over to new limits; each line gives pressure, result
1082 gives 12.68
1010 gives 12.45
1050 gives 11.98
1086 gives 13.55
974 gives 11.95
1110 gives 12.81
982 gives 13.07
